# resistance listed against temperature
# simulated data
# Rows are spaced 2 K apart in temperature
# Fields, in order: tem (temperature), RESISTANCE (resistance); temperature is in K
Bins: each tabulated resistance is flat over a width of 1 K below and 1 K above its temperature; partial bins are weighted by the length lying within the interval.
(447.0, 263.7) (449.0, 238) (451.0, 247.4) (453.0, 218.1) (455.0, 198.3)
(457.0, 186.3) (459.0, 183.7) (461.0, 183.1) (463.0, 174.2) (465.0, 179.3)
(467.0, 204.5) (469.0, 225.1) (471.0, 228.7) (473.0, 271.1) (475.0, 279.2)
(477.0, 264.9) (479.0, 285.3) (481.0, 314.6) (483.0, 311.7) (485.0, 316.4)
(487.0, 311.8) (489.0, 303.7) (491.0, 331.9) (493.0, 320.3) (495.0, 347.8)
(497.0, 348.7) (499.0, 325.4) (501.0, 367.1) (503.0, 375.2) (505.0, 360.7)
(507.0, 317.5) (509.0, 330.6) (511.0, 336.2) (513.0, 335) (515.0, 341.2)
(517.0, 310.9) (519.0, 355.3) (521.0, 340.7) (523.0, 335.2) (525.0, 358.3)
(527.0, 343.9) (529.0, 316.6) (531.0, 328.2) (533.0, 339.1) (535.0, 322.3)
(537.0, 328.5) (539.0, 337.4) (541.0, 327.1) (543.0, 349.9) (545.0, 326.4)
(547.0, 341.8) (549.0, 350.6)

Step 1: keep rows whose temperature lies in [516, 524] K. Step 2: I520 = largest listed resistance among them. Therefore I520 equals 355.3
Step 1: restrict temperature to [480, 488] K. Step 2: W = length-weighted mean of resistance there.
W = 314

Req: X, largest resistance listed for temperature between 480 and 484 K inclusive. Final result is 314.6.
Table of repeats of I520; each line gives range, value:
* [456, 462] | 186.3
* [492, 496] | 347.8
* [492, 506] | 375.2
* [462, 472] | 228.7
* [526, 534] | 343.9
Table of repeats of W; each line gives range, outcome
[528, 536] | 327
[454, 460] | 189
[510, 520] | 336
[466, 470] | 215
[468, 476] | 251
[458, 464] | 180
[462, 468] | 186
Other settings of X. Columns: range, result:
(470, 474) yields 271.1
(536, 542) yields 337.4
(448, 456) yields 247.4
